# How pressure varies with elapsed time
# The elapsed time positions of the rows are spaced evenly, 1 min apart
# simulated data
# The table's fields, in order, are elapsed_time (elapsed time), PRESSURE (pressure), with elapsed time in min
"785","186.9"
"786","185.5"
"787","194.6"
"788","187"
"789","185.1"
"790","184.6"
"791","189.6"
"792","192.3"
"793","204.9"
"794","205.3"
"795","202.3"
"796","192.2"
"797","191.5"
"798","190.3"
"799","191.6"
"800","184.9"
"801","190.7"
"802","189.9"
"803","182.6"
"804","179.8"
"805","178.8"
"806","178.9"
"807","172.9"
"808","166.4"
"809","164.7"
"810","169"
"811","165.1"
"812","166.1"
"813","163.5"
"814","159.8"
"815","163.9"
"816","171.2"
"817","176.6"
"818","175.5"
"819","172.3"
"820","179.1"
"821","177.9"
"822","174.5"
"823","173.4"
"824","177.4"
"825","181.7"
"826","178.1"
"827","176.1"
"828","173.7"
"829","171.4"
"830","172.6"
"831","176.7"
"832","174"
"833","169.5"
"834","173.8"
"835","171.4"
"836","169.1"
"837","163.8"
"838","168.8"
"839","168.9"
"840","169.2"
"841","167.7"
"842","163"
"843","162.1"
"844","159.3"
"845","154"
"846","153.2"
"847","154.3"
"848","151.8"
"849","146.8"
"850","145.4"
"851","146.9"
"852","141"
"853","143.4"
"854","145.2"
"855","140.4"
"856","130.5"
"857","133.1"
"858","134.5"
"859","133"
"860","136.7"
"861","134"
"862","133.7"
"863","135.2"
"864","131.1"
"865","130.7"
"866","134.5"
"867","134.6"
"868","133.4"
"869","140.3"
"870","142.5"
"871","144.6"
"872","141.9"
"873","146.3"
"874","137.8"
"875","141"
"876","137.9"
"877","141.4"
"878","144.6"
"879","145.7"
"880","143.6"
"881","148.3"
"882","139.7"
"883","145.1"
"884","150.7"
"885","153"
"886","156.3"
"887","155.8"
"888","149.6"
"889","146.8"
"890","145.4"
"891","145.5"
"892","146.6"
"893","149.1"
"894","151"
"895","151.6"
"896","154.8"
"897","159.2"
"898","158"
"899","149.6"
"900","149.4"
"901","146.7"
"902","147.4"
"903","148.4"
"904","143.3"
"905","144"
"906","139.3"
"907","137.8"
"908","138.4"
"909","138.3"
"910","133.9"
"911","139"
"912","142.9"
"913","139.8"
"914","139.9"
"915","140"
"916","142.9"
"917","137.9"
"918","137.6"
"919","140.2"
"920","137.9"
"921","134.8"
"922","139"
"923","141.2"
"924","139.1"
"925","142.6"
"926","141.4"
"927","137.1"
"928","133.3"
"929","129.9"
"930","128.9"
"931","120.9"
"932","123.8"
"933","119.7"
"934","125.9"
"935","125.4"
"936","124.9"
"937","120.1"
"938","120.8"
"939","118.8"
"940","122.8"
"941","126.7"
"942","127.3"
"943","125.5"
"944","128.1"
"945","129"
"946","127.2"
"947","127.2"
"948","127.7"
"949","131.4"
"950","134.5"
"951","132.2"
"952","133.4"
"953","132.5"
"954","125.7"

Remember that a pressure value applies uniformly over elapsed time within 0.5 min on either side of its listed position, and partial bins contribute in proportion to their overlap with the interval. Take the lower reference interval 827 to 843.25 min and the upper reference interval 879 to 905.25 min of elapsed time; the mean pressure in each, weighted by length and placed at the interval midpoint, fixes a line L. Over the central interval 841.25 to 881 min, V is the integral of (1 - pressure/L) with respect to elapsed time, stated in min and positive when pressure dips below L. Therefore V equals 4.46 min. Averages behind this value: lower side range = 170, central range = 143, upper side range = 149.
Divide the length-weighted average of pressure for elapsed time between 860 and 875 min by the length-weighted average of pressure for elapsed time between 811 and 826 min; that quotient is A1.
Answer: 0.80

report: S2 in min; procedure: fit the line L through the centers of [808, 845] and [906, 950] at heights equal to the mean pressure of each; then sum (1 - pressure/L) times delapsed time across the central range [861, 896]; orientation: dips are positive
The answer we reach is 1.7 min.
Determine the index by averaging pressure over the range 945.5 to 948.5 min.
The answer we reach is 127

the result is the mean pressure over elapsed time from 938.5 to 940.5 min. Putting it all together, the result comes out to 121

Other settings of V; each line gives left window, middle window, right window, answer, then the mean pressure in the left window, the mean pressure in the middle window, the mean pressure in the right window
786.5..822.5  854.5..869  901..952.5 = 2.2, 181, 134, 134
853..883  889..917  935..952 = -2.5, 139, 145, 127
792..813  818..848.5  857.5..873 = -1.7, 183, 169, 136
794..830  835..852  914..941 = 0.7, 178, 159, 132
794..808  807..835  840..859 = -0.2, 187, 172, 149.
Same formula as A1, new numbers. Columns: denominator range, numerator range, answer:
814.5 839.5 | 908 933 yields 0.79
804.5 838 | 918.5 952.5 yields 0.76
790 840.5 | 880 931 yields 0.81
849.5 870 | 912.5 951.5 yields 0.96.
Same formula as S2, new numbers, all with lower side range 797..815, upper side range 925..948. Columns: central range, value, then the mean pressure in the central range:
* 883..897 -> -0.6 min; 151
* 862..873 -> 1.1 min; 137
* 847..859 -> 1.3 min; 142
